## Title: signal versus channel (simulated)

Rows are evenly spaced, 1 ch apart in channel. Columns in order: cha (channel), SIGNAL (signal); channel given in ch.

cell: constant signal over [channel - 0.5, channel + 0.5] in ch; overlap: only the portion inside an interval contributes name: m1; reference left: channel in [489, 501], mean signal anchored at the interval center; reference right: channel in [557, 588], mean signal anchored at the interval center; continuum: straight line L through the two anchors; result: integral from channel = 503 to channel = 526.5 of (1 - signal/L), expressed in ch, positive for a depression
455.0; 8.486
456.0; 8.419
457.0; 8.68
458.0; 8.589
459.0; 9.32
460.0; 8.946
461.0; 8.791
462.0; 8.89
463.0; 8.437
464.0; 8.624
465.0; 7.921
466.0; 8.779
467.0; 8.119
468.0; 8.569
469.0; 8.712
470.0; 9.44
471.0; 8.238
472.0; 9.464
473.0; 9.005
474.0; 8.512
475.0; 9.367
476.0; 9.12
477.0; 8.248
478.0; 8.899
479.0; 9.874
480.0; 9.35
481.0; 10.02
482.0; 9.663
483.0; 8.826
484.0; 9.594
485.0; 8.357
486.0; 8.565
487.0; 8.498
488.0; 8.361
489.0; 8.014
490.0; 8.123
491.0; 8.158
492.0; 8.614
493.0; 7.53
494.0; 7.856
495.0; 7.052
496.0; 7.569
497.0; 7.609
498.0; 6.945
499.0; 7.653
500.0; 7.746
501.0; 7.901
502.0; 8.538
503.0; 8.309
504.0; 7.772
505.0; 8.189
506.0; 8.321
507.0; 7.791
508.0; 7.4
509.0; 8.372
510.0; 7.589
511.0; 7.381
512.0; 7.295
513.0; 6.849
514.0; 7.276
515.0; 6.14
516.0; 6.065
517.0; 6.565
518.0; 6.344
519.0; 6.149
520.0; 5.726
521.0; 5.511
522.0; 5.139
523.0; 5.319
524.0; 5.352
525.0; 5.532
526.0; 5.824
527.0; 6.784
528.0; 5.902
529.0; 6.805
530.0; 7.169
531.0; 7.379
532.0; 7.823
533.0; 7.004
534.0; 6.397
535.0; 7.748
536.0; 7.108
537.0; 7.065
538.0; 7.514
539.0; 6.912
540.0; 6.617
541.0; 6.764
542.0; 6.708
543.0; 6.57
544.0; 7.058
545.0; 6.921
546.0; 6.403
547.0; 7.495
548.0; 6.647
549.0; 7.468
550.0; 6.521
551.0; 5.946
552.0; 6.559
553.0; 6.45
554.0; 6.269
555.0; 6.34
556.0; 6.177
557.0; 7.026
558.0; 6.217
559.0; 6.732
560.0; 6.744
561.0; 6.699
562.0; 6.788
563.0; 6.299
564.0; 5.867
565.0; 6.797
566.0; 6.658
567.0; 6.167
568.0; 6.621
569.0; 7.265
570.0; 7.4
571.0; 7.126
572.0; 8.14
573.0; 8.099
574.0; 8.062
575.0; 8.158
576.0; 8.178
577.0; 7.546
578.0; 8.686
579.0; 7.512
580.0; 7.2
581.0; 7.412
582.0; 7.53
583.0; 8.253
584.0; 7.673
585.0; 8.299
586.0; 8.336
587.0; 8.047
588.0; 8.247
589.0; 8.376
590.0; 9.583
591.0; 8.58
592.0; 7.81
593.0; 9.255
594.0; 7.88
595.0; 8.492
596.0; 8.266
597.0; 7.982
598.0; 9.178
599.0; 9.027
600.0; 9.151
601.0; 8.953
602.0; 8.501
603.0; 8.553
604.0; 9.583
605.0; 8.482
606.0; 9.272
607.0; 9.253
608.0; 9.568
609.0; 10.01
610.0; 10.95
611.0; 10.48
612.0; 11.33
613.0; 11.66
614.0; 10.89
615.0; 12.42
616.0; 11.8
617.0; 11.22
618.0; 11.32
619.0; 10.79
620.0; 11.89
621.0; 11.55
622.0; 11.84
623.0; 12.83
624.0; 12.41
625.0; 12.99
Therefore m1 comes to 2.8 ch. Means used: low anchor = 7.73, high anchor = 7.36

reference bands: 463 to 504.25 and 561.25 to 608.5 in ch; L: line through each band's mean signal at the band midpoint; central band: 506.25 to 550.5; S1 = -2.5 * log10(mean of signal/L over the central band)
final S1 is 0.223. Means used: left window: 8.48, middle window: 6.75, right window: 8.04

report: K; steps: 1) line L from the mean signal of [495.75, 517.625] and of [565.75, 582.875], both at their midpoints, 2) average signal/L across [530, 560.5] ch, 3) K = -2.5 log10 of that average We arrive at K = 0.11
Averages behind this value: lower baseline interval 7.51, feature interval 6.83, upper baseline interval 7.54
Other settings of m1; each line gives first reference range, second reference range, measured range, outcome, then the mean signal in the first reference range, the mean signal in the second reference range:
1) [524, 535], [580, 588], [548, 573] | 2.25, 6.65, 7.91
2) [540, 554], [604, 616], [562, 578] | 1.63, 6.71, 10.4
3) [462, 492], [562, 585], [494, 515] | 1.87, 8.79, 7.4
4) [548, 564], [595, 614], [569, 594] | 0.08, 6.53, 9.47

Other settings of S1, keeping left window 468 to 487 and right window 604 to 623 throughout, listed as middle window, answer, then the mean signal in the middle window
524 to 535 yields 0.41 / 6.65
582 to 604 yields 0.24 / 8.5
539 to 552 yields 0.42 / 6.76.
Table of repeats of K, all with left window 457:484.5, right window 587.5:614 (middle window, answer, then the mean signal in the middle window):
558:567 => 0.36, 6.53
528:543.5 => 0.28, 7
